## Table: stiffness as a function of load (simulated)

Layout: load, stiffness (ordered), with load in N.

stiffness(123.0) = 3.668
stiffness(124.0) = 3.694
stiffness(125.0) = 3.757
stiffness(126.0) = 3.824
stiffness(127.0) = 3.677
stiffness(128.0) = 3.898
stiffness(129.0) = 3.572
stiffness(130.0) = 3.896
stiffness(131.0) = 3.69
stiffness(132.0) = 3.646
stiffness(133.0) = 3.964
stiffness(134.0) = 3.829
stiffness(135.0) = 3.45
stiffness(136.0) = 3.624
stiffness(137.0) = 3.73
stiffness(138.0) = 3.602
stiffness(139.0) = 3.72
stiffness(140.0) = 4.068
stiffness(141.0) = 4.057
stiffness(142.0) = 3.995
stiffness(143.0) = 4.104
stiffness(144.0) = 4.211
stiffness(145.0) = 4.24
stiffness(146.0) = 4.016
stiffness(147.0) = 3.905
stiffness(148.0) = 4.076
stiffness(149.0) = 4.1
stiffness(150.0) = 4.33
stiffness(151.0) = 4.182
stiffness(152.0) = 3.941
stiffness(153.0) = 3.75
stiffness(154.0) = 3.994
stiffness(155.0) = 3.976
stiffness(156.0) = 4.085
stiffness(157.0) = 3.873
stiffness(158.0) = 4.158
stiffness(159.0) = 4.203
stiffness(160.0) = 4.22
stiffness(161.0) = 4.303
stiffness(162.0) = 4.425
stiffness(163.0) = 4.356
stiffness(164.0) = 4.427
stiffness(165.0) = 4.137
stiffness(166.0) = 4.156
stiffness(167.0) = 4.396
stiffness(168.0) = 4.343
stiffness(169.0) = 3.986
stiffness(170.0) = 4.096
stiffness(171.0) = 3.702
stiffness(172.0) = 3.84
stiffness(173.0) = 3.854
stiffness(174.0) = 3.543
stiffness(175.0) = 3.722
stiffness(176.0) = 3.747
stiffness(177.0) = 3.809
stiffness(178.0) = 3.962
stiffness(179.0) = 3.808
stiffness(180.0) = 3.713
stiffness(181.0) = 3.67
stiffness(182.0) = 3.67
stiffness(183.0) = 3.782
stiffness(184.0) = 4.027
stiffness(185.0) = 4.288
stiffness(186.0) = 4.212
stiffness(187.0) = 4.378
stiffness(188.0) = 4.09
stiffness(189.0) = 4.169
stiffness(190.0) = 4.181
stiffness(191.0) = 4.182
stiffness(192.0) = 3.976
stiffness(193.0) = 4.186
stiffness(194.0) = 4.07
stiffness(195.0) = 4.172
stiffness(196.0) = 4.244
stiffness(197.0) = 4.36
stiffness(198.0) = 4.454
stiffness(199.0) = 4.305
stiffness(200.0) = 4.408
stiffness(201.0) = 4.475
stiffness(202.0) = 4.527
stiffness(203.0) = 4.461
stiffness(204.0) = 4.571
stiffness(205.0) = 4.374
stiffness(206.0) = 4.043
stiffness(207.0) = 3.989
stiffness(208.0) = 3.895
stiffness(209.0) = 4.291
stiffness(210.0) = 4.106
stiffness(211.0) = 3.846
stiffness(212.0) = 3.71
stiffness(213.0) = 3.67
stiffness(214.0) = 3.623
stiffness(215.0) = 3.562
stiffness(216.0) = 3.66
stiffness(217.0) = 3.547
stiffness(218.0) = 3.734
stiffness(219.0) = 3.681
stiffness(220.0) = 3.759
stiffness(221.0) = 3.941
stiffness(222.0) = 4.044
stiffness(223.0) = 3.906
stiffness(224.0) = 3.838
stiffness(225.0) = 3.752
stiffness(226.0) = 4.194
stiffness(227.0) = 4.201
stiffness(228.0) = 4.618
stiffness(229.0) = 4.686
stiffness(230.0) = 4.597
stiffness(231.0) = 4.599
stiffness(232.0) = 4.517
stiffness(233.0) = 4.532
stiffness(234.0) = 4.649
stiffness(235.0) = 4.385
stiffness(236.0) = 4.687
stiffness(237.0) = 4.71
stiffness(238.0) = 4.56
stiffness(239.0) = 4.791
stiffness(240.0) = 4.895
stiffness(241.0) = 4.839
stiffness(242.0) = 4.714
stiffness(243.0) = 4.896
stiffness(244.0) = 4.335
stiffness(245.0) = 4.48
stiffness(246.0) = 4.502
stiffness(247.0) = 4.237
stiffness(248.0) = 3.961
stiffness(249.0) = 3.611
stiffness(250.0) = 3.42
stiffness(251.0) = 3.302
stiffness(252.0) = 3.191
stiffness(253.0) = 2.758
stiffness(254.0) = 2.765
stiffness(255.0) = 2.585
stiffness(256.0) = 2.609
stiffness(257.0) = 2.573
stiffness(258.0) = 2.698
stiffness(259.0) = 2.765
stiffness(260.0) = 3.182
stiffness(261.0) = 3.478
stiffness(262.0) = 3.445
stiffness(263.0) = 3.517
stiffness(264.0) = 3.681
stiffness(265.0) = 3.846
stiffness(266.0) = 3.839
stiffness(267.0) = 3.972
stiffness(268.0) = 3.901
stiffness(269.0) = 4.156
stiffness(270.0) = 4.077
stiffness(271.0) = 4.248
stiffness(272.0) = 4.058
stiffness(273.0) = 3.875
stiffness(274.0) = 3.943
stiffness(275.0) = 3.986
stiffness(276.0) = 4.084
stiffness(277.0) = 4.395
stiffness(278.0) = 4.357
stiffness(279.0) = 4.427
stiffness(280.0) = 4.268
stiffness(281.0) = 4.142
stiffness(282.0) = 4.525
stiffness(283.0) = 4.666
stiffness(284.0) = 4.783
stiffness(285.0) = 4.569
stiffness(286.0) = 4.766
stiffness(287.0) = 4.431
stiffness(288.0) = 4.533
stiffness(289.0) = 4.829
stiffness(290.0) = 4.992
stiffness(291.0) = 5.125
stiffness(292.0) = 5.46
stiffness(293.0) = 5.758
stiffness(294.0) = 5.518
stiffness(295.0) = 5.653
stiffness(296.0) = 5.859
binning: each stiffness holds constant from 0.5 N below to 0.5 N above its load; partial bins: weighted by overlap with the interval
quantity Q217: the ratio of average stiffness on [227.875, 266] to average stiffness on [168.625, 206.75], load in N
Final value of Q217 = 0.96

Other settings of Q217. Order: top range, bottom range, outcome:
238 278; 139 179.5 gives 0.94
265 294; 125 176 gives 1.12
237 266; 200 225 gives 0.94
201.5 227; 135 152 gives 0.99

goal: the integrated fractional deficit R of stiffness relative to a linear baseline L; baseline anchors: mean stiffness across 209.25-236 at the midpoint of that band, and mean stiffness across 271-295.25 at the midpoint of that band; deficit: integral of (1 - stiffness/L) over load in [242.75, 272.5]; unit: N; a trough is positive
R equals 5.35 N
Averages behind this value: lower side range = 4.07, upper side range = 4.61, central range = 3.59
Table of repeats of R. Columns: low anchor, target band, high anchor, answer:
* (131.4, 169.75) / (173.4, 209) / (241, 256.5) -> -1.7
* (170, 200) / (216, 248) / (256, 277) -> -4.4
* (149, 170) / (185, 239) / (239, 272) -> -3.6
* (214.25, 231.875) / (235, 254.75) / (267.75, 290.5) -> 0.1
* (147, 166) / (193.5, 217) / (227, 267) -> -0.5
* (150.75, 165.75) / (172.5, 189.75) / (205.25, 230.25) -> 0.6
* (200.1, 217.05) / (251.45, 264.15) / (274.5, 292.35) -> 4.0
